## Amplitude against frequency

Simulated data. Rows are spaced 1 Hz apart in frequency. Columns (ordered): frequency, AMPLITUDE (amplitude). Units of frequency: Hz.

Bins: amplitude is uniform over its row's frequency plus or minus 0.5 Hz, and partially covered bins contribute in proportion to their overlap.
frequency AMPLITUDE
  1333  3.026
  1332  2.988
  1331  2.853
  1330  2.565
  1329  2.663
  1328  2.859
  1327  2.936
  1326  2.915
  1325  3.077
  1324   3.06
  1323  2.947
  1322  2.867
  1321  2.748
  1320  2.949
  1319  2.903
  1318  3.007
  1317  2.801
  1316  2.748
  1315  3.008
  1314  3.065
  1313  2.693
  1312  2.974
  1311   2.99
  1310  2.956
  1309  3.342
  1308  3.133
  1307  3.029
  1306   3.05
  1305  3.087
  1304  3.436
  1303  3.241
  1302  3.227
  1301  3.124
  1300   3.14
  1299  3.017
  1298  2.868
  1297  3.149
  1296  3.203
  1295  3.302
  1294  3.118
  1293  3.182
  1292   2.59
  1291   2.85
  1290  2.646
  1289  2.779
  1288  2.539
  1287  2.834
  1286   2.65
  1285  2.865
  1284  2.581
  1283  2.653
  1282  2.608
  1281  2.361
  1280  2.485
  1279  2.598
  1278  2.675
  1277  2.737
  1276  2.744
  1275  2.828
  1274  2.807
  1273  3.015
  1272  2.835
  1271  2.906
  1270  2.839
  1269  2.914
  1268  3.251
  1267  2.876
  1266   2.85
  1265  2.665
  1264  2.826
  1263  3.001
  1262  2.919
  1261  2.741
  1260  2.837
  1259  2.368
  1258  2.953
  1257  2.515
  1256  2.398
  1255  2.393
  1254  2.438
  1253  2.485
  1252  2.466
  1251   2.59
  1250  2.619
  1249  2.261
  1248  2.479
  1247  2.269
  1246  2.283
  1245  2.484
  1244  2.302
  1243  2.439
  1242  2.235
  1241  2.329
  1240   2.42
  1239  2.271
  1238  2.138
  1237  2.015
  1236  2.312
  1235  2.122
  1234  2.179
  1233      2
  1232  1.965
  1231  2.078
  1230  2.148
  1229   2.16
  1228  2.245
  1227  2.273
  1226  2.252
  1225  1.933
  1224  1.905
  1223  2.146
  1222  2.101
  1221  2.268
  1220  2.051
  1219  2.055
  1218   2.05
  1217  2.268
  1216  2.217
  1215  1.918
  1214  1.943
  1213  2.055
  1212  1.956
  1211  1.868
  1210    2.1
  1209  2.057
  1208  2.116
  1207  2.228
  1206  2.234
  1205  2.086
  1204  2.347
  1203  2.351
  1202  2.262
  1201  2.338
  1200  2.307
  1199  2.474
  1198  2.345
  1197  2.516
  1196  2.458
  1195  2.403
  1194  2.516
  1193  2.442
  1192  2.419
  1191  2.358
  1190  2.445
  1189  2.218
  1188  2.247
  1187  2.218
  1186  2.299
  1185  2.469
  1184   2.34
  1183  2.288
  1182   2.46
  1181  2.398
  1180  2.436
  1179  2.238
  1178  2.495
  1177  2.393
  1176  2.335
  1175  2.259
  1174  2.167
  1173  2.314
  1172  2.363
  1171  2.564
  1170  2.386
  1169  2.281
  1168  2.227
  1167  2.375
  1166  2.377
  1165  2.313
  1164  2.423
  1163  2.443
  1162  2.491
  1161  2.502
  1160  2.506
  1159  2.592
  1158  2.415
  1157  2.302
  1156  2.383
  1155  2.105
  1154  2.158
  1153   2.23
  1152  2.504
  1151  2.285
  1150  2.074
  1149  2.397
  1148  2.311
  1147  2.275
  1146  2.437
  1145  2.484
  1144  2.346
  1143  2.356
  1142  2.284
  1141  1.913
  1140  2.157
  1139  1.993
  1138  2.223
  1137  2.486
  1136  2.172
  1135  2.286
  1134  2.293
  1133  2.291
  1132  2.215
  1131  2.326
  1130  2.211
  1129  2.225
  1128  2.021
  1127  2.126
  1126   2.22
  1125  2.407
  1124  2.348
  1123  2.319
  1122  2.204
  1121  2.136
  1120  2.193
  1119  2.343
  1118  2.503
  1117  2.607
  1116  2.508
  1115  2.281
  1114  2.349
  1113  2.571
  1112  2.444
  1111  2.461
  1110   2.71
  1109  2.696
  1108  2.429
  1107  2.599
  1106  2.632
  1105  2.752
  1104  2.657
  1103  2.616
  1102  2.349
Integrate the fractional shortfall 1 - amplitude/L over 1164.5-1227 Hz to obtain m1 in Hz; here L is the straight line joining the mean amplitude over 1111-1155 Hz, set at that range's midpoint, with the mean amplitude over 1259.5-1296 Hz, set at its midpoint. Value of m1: 6.19 Hz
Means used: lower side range 2.29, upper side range 2.81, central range 2.26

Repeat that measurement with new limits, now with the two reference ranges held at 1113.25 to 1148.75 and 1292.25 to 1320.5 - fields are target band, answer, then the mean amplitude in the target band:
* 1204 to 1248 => 8.9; 2.16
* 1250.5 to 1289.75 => 2.5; 2.71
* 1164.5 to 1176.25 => 0.6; 2.33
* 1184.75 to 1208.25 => 2.1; 2.34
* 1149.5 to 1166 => 0.3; 2.36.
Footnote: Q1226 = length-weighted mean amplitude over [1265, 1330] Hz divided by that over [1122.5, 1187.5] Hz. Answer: 1.3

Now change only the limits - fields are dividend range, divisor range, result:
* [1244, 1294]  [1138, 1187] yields 1.15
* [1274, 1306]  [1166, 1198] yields 1.22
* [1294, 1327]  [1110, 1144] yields 1.32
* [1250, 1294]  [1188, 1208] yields 1.16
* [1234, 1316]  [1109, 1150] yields 1.18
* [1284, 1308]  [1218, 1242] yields 1.39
